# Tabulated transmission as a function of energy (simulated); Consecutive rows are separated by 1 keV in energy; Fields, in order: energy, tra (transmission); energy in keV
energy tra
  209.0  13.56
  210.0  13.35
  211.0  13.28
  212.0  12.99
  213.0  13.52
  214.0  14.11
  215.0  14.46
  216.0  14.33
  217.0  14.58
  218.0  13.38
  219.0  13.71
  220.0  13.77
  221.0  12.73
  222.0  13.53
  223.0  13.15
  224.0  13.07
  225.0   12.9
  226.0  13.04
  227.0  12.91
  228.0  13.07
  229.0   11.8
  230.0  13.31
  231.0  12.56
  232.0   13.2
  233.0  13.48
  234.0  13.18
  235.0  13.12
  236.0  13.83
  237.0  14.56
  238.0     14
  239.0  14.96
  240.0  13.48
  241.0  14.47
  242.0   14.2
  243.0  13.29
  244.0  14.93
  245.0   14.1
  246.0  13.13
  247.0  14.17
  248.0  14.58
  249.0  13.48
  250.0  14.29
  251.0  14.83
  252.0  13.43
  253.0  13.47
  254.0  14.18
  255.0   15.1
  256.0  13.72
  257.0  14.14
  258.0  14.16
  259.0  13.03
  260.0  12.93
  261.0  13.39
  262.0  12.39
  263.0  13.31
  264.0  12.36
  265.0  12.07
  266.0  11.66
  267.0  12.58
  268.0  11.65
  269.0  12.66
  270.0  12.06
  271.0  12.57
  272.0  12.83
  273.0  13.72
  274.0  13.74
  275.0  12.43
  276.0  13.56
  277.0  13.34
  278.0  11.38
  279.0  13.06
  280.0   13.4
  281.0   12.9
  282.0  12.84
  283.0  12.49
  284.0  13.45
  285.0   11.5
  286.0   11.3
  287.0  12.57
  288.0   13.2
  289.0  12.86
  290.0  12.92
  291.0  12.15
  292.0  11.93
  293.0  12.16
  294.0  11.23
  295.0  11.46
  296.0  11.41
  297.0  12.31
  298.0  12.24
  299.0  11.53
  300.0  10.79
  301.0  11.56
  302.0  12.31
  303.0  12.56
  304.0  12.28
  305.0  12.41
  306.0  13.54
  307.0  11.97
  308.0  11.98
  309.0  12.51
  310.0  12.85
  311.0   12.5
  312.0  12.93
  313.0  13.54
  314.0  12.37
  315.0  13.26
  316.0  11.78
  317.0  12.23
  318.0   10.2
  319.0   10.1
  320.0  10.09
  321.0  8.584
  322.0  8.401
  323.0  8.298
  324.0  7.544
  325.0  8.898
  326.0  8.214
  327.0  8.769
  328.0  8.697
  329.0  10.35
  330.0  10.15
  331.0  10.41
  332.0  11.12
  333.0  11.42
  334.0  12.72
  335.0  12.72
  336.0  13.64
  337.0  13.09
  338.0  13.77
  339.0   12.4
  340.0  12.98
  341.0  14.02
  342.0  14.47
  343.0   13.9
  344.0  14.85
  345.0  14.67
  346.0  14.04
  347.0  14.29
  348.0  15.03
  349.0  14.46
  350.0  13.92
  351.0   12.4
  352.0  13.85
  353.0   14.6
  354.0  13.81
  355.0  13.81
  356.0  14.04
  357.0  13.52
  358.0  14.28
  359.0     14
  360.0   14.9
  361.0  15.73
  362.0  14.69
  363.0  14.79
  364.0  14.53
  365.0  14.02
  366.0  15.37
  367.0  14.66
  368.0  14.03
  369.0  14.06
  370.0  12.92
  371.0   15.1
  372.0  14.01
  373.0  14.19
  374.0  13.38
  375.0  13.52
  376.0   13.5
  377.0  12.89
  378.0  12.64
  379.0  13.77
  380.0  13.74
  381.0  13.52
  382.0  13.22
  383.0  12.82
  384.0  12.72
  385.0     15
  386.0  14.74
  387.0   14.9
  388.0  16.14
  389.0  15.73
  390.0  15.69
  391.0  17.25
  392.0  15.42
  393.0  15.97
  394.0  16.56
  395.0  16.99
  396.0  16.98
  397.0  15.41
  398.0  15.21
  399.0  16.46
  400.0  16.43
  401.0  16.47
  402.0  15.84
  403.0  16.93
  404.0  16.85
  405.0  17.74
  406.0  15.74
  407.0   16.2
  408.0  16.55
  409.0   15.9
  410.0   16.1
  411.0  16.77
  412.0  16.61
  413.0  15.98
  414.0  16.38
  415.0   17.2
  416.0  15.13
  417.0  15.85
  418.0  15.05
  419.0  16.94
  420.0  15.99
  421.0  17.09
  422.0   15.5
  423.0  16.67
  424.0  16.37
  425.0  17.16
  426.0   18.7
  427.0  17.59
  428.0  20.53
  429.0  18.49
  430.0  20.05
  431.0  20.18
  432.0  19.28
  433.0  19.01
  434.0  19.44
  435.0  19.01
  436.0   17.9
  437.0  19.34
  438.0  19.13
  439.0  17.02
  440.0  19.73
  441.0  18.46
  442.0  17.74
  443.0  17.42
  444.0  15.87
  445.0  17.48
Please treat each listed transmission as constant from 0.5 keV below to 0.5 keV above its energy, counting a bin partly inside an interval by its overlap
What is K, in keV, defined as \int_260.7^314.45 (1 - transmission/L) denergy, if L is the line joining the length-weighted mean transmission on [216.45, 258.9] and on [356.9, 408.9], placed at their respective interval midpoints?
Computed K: 6.4 keV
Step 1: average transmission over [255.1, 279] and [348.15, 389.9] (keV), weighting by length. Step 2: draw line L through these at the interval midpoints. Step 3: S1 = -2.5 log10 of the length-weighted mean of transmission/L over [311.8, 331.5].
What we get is 0.31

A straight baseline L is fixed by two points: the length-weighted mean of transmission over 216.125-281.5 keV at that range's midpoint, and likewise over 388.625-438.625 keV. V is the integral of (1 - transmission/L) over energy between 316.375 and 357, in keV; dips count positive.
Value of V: 8.8 keV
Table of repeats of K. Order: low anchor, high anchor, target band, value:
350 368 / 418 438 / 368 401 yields 2.07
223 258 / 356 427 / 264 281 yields 1.67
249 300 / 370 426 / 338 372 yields 0.90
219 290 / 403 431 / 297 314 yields 2.42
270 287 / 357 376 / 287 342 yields 7.23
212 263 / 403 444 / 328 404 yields 9.82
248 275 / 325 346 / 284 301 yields 1.00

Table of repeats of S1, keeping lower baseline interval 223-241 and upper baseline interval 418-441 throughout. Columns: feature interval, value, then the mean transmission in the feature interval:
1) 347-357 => 0.16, 14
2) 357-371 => 0.15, 14.4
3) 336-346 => 0.16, 13.8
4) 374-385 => 0.26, 13.3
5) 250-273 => 0.07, 13.2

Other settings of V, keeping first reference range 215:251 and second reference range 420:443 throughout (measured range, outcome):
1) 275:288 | 1.86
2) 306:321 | 3.45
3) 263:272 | 1.34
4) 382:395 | 1.55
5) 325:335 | 3.56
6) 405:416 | 0.90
